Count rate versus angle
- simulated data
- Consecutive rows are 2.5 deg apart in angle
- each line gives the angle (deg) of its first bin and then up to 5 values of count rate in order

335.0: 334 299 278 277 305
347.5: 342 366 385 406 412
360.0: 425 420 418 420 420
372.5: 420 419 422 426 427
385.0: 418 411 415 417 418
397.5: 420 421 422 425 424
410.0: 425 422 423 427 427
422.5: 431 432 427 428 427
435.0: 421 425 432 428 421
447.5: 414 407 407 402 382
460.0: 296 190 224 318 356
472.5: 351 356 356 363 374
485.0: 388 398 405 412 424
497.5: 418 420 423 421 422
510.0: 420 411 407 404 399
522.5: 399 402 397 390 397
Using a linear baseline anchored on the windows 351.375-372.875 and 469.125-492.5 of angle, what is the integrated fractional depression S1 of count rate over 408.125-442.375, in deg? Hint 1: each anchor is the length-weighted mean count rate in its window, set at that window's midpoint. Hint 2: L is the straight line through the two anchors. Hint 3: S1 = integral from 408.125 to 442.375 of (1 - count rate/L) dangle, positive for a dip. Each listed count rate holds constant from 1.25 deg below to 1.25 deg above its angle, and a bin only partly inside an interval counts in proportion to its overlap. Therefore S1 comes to -3.0 deg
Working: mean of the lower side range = 414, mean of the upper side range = 374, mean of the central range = 427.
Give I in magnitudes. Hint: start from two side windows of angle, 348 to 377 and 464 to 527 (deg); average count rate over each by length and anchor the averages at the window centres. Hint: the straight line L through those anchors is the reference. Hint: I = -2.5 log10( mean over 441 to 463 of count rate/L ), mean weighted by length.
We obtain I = 0.04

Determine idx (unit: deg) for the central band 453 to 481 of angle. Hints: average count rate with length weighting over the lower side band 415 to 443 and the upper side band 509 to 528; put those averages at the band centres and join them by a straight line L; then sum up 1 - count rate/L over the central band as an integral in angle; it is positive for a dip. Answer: 5.99 deg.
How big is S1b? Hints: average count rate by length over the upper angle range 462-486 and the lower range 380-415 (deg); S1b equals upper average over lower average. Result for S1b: 0.79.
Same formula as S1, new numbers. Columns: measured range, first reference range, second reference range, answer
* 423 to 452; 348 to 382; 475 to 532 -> -1.3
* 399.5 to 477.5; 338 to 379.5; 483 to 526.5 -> 0.9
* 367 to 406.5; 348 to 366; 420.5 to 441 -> -0.8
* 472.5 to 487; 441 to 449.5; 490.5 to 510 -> 1.8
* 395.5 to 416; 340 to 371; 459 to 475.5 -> -4.9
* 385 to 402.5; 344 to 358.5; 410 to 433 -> -0.6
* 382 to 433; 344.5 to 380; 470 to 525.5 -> -2.9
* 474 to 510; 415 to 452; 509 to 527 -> 1.0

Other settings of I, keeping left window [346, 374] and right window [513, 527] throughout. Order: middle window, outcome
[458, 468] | 0.47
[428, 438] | -0.06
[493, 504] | -0.05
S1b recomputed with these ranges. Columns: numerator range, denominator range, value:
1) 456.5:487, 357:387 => 0.79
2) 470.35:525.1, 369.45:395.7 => 0.95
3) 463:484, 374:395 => 0.79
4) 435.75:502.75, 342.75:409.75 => 0.93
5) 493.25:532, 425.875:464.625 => 1.05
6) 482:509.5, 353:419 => 0.98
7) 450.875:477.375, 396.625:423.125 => 0.78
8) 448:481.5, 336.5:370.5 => 0.92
